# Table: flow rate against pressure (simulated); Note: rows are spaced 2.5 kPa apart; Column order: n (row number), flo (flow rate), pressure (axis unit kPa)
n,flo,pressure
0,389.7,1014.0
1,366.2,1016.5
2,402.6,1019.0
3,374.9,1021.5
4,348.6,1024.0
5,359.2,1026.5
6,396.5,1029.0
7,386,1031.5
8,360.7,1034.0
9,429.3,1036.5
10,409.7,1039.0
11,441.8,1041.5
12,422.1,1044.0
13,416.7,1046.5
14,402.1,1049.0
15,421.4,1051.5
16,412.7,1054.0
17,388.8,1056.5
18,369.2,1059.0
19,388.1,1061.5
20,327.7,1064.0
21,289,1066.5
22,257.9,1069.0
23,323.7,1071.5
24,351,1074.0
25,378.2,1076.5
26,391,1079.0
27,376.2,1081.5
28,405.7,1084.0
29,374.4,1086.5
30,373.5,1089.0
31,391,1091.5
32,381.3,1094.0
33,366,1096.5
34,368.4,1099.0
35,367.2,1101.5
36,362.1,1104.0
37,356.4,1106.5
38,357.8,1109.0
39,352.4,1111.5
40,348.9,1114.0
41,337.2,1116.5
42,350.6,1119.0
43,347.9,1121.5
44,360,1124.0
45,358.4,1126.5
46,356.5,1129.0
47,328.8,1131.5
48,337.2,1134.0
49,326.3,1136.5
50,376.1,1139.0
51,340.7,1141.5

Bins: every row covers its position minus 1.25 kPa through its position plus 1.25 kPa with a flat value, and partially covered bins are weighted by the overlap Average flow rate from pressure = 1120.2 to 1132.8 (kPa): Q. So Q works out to 350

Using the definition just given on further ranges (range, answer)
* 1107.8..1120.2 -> 349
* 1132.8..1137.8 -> 332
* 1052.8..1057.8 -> 400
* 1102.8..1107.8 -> 359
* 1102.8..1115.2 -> 356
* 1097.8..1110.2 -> 362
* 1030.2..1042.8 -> 406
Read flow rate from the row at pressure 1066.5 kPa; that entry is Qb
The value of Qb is 289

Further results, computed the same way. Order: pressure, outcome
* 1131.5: 328.8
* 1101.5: 367.2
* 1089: 373.5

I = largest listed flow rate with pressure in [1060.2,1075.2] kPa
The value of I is 388.1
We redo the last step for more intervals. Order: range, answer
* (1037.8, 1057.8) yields 441.8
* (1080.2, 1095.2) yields 405.7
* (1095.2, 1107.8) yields 368.4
